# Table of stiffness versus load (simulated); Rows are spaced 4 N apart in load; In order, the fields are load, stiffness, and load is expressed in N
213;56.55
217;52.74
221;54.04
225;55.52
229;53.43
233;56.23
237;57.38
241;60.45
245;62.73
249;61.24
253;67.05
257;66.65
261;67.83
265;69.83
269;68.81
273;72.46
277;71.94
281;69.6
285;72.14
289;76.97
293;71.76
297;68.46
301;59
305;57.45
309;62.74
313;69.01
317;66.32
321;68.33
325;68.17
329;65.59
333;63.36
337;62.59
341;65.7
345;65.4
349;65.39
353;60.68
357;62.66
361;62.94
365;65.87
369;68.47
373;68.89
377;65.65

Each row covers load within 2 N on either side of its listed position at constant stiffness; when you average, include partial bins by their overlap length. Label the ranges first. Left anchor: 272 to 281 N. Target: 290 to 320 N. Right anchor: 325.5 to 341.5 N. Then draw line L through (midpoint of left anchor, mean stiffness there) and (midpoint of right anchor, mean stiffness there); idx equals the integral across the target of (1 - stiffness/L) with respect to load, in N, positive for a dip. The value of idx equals 1.1 N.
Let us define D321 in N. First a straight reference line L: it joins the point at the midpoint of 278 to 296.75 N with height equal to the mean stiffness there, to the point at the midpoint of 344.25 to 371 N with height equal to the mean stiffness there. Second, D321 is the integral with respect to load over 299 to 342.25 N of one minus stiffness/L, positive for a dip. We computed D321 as 2.6 N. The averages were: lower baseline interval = 72.2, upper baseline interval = 64.4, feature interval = 64.4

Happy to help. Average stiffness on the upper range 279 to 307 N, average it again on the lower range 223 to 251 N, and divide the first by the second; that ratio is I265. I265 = 1.17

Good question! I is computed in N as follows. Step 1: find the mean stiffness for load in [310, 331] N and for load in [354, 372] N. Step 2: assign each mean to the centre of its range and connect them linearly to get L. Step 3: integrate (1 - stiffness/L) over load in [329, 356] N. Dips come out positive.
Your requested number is 0.9 N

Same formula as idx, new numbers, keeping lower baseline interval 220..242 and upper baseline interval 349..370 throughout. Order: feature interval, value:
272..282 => -2.12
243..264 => -2.86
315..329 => -1.27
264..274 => -2.02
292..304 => -1.00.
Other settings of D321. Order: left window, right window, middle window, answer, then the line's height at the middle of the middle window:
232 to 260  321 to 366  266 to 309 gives -3.7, 63.1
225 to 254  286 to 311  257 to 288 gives -3.5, 63.2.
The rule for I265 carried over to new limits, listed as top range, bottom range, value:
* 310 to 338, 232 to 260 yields 1.07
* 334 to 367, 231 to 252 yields 1.07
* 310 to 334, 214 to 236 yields 1.22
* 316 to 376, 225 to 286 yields 1.01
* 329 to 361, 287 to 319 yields 0.96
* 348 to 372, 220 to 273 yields 1.04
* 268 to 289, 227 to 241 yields 1.27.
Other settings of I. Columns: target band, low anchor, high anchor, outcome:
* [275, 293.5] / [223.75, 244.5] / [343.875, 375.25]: -3.8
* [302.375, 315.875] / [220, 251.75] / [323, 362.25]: -0.2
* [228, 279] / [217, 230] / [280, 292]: -1.0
